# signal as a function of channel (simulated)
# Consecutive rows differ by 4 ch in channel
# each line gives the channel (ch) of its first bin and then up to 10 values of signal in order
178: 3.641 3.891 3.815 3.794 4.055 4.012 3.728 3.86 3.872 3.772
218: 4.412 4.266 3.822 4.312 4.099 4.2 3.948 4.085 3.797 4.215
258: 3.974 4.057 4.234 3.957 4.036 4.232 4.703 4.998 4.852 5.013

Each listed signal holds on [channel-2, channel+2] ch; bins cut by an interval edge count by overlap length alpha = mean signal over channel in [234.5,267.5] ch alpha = 4.06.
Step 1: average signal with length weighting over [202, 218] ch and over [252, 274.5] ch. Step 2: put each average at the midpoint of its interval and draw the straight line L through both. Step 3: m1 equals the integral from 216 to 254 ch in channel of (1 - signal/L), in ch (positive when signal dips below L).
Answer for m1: -1.24 ch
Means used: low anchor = 3.89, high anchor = 4.08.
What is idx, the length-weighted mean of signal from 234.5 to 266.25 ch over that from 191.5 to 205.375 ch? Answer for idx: 1.03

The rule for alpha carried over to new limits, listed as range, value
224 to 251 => 4.05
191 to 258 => 4.02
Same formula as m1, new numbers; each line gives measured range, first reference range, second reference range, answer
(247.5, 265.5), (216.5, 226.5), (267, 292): 1.3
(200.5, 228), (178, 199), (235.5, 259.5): -0.1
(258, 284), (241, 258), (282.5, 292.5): 1.9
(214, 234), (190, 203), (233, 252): -0.8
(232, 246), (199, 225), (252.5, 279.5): -0.2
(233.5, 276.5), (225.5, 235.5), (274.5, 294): 3.1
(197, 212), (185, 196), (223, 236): 0.4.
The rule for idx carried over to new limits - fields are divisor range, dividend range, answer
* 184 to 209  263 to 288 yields 1.12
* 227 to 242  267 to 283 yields 1.01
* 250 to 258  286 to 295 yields 1.22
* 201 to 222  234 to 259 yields 1.02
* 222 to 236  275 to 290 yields 1.13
